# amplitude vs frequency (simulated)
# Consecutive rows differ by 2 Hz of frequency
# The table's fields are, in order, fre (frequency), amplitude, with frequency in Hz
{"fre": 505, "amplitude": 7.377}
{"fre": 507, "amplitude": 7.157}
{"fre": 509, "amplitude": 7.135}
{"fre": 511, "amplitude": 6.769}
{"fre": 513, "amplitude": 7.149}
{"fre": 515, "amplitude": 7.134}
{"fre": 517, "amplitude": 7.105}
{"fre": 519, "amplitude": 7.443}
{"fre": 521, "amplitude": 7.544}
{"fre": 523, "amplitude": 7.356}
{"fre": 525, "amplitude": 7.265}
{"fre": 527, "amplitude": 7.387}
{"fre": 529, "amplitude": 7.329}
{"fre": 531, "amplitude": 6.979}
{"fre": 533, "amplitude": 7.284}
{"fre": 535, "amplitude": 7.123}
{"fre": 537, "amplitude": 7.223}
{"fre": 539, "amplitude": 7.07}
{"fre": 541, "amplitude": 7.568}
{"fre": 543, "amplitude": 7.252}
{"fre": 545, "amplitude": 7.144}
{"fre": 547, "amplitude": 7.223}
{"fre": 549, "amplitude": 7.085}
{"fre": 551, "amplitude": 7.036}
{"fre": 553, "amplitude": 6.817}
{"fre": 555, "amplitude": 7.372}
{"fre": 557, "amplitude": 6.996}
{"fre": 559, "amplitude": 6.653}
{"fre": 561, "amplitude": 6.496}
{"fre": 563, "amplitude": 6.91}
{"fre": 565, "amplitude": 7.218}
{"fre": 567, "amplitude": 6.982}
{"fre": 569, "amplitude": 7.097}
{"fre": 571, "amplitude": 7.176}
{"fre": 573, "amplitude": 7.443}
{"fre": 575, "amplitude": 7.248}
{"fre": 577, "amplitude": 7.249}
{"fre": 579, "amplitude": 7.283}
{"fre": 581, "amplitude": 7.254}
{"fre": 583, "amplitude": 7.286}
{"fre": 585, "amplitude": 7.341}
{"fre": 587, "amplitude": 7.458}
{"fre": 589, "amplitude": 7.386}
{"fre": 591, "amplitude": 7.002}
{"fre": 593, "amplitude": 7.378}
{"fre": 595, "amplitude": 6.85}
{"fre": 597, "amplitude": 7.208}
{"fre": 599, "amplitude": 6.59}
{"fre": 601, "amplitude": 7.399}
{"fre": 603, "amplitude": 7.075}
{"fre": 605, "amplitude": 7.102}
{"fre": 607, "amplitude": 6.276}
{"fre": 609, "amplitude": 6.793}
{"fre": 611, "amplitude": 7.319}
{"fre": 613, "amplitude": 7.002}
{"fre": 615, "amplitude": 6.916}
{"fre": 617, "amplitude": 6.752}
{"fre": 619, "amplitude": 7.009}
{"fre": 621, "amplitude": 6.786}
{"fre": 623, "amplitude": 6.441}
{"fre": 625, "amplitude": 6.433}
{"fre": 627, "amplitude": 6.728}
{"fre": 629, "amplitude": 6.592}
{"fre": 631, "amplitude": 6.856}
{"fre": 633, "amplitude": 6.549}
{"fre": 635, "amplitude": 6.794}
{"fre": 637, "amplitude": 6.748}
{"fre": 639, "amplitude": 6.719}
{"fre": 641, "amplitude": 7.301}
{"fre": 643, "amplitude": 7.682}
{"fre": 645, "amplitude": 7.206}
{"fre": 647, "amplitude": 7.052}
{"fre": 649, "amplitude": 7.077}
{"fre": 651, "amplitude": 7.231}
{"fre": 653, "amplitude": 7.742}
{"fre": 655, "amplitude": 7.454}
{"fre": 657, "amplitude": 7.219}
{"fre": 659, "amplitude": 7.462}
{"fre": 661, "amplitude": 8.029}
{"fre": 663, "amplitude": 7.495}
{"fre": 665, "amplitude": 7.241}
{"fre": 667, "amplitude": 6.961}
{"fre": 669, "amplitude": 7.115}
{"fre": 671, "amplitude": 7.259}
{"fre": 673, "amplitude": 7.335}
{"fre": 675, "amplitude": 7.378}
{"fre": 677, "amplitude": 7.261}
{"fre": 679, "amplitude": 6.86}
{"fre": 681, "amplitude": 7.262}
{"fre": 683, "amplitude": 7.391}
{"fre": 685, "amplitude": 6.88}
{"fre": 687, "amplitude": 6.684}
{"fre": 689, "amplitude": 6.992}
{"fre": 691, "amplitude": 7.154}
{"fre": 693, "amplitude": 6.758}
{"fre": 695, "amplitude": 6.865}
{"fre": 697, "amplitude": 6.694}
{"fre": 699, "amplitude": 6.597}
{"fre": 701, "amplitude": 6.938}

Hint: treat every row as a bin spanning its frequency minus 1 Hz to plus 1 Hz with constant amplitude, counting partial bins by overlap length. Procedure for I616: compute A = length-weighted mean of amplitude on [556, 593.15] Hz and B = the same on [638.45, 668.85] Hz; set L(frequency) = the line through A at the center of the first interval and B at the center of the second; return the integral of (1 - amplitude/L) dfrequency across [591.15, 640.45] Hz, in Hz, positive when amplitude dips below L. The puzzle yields 2.63 Hz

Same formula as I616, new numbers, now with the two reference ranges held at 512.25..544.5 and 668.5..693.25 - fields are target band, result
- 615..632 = 1.1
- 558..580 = 0.5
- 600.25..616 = 0.4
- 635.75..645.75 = 0.0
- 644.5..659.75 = -0.4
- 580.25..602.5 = 0.0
